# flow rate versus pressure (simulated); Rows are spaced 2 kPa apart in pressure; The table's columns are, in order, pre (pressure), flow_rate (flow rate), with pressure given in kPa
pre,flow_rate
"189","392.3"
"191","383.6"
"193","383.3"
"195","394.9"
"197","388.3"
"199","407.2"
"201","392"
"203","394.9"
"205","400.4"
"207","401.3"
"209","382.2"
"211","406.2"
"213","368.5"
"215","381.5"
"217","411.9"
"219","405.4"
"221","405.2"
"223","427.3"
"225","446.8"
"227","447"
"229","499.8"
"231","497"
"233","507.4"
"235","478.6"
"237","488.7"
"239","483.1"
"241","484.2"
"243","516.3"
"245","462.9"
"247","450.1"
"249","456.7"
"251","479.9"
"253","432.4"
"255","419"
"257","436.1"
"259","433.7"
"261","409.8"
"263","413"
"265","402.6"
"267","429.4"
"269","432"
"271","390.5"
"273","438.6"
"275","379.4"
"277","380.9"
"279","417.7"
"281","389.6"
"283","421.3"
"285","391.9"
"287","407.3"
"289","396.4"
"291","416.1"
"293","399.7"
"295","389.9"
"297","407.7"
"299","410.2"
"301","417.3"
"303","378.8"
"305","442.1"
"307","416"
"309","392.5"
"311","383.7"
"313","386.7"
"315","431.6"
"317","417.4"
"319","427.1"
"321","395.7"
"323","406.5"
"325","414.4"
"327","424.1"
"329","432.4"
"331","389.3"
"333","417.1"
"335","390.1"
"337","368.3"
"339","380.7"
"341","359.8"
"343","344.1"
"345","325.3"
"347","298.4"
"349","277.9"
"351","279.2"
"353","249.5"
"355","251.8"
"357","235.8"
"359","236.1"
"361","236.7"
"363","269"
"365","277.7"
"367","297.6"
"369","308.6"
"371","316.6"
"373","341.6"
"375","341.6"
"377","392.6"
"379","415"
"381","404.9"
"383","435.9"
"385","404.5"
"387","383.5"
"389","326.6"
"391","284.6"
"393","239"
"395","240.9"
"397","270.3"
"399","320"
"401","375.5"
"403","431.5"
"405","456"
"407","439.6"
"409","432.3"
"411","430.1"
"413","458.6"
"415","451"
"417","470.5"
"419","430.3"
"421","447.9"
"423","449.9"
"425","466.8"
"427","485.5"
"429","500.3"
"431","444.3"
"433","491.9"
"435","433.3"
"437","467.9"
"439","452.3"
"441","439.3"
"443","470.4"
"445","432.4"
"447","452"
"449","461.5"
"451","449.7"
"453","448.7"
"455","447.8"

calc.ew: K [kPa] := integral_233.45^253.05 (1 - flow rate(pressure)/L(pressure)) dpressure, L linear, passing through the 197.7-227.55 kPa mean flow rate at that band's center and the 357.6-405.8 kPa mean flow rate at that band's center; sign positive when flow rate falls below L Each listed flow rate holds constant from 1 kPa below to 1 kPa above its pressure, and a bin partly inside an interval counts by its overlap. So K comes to -4.2 kPa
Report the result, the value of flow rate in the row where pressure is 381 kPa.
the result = 404.9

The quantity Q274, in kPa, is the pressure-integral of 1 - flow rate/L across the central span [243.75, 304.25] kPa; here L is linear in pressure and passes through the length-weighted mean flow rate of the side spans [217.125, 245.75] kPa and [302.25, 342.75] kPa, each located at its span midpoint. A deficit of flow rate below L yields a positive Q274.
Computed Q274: 2.7 kPa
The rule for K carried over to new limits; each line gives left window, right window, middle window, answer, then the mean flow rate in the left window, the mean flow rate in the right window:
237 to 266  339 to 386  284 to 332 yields -3.1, 450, 319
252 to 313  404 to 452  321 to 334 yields 0.3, 409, 455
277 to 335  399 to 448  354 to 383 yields 7.8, 407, 448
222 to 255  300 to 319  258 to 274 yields 1.0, 471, 408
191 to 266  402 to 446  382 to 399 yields 4.8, 432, 454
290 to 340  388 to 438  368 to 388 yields 1.7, 405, 410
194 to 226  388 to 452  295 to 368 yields 9.4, 401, 419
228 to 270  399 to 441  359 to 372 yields 4.9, 458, 447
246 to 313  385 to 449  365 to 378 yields 2.7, 414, 416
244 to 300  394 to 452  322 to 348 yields 2.6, 418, 433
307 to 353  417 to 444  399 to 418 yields 0.4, 377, 460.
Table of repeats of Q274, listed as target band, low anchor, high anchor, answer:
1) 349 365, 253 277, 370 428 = 5.8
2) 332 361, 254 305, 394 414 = 6.1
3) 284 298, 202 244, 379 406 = 0.1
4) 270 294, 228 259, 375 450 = 2.9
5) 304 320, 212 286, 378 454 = 0.6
